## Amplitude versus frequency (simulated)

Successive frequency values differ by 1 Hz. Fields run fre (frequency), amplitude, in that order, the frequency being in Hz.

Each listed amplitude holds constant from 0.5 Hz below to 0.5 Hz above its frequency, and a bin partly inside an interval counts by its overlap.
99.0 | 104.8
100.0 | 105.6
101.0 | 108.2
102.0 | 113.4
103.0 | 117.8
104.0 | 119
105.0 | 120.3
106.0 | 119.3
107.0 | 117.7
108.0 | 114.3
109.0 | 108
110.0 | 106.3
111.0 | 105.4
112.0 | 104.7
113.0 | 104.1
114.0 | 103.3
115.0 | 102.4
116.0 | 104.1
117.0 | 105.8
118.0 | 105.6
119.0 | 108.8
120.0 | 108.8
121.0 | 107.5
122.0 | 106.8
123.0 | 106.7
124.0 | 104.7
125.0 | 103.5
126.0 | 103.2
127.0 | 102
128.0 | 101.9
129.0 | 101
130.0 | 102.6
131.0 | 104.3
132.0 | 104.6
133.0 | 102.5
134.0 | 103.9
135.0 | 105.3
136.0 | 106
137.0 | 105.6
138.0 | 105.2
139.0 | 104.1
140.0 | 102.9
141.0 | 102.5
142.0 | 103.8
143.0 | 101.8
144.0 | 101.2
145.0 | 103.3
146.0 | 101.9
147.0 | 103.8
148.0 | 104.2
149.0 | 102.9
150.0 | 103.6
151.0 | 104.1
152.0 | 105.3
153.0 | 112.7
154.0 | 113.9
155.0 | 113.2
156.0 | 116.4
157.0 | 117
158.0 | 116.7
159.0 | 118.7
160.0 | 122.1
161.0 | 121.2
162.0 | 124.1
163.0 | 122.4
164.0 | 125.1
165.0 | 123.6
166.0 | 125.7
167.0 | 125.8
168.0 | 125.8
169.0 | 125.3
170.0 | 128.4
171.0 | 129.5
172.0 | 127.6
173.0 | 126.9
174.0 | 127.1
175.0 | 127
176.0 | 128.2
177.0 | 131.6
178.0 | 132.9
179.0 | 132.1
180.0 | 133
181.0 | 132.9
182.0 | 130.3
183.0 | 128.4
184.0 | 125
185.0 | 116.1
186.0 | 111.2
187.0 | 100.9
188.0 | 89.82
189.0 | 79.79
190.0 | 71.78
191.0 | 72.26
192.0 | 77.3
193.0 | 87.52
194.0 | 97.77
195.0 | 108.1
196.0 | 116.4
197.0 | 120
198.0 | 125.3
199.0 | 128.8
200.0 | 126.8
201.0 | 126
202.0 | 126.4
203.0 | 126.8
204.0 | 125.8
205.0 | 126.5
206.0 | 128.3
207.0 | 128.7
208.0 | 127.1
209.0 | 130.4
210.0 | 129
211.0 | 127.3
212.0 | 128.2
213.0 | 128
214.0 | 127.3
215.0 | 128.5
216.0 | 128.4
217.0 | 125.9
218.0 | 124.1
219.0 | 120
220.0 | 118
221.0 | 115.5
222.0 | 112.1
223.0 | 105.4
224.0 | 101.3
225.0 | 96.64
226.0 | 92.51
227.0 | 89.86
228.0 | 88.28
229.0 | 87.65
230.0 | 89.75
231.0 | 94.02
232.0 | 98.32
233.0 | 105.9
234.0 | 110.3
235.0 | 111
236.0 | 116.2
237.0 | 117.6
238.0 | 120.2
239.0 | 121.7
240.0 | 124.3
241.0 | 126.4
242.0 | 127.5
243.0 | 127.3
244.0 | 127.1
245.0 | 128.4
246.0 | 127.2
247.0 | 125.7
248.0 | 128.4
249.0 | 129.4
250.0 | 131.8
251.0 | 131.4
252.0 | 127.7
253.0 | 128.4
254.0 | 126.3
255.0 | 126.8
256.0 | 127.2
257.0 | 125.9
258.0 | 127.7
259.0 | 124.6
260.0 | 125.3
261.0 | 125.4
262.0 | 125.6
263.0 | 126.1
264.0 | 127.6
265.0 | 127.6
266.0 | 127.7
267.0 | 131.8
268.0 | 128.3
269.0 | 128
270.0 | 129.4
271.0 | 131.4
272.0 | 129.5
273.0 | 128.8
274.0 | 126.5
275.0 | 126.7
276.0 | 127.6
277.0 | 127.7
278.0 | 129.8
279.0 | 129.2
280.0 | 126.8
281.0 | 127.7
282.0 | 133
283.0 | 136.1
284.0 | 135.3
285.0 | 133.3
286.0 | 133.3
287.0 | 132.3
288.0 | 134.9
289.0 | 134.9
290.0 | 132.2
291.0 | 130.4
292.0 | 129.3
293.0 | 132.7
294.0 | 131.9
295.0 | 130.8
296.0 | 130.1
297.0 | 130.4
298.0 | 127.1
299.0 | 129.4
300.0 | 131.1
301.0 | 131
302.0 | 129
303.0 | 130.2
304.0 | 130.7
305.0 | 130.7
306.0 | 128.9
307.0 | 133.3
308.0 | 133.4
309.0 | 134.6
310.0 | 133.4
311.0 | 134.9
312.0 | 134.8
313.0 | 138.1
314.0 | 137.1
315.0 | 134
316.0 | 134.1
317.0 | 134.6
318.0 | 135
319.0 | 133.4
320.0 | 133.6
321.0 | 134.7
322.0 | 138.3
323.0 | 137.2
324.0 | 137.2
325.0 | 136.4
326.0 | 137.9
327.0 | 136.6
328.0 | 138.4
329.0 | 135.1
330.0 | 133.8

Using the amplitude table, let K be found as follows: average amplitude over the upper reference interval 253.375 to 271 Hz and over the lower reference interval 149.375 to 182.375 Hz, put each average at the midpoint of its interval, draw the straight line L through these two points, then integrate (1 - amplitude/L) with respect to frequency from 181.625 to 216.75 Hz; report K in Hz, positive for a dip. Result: 2.4 Hz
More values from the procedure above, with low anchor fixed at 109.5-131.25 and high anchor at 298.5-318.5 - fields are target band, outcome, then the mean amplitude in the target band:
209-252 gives 1.6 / 117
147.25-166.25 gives -0.8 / 115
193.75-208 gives -0.7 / 123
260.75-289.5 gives -0.4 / 130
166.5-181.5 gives -2.2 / 129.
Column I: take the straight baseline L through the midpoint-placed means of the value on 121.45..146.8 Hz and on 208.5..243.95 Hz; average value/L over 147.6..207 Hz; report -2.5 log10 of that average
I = -0.08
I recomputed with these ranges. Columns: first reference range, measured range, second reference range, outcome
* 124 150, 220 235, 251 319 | 0.20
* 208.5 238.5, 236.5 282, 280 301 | -0.04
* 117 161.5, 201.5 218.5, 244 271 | -0.07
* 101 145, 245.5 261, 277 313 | -0.02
